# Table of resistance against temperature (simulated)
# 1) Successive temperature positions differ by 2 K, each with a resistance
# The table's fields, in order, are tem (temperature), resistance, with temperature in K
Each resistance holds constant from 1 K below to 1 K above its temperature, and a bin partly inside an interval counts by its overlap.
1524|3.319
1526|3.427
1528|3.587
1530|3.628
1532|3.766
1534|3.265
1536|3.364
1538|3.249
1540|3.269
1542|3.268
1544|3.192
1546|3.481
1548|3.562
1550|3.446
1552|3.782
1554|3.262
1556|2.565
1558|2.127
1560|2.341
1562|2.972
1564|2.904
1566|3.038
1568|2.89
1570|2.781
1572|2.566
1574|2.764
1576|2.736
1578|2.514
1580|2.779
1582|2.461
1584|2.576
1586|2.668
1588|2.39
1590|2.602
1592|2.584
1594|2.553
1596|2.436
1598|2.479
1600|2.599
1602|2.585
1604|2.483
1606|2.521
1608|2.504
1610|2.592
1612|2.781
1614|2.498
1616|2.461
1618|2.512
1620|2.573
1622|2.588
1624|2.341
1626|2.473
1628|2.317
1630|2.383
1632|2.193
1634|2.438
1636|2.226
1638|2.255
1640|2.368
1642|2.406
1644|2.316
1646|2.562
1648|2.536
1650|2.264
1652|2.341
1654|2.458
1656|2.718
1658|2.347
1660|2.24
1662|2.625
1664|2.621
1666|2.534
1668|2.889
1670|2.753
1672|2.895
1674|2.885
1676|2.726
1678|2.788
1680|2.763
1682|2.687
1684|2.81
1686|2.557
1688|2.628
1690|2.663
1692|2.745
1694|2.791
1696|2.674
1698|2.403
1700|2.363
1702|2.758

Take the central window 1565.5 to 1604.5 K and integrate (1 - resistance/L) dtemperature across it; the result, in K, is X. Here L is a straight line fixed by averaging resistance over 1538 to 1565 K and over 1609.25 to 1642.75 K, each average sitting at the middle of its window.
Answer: 2.5 K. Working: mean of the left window 3.1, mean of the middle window 2.62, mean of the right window 2.43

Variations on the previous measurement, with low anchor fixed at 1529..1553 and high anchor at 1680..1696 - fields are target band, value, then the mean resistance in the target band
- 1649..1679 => 2.3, 2.61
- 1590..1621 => 5.7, 2.55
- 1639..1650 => 1.9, 2.42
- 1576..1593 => 3.4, 2.58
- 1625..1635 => 2.1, 2.36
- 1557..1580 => 4.2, 2.7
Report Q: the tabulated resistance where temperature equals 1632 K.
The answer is 2.193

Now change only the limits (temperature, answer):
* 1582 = 2.461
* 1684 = 2.81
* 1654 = 2.458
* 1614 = 2.498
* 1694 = 2.791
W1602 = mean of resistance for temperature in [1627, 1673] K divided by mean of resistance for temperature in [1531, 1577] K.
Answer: 0.80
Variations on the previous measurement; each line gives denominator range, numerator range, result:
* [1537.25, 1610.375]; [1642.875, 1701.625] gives 0.93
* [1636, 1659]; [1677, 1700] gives 1.11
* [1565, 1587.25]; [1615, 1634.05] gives 0.90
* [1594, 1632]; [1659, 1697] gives 1.08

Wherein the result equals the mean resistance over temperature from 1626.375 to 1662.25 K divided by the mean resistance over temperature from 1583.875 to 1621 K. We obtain 0.94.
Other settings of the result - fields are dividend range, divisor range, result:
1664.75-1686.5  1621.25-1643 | 1.17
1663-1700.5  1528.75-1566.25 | 0.85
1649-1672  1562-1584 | 0.93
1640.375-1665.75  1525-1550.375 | 0.72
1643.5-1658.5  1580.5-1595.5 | 0.96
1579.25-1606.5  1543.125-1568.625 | 0.84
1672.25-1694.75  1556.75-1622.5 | 1.05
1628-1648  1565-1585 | 0.87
